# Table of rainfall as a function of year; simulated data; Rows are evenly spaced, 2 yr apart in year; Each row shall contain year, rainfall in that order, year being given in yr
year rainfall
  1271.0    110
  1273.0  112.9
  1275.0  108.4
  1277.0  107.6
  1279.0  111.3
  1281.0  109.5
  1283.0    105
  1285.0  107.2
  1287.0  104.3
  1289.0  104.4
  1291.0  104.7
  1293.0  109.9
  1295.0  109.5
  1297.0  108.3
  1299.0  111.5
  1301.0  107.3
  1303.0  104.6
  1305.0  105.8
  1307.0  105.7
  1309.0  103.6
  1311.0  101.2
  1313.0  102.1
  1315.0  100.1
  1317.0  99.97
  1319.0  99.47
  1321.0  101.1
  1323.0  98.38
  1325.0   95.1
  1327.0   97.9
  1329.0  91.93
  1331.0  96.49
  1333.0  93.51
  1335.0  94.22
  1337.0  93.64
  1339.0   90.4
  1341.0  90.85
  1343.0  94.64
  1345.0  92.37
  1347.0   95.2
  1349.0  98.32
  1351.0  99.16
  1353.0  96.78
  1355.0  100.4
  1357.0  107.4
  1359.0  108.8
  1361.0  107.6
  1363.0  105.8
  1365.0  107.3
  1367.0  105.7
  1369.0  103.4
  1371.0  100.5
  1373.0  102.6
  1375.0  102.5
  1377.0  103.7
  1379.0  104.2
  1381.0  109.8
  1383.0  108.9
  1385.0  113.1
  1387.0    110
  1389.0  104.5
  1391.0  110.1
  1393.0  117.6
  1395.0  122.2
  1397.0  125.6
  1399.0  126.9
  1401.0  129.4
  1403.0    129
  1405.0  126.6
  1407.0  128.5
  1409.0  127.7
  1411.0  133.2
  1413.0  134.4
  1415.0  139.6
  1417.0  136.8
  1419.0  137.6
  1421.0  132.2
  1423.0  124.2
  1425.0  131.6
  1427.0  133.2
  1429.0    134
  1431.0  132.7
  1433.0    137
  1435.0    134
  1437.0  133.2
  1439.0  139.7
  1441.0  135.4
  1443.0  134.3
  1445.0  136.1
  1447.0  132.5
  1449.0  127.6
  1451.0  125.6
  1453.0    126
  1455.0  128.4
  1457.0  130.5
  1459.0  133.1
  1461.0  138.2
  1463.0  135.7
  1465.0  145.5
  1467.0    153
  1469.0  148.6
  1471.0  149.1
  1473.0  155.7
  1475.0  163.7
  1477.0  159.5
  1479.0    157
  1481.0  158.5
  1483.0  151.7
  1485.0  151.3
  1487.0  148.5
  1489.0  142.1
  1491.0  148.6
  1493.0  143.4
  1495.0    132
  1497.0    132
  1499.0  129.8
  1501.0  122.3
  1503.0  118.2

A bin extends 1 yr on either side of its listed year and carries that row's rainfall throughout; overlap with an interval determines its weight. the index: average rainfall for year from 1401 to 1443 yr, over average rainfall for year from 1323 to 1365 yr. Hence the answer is 1.4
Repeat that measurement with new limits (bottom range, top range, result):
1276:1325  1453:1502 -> 1.37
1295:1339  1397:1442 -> 1.32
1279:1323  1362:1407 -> 1.07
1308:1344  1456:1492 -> 1.53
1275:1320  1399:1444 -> 1.26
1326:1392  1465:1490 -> 1.51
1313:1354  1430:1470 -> 1.41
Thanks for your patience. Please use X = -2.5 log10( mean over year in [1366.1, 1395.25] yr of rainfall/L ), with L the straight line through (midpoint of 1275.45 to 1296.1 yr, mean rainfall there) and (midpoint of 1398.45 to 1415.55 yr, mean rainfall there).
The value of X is 0.17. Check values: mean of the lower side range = 107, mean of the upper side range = 130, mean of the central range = 108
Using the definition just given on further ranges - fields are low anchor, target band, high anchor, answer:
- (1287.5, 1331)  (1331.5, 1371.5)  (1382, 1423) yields 0.14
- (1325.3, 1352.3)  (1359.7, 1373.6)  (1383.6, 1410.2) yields 0.02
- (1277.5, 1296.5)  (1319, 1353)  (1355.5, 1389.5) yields 0.12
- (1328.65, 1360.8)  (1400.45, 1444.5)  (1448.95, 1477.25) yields -0.06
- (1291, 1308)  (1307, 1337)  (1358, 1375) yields 0.09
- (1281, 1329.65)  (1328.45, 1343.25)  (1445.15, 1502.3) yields 0.18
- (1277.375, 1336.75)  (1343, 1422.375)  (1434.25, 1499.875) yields 0.07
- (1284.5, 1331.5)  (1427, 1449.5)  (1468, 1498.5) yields 0.02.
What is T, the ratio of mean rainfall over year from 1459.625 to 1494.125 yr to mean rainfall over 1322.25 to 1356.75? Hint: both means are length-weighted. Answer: 1.57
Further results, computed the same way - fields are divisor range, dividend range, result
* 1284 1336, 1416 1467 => 1.31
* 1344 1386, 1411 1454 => 1.29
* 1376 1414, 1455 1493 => 1.24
